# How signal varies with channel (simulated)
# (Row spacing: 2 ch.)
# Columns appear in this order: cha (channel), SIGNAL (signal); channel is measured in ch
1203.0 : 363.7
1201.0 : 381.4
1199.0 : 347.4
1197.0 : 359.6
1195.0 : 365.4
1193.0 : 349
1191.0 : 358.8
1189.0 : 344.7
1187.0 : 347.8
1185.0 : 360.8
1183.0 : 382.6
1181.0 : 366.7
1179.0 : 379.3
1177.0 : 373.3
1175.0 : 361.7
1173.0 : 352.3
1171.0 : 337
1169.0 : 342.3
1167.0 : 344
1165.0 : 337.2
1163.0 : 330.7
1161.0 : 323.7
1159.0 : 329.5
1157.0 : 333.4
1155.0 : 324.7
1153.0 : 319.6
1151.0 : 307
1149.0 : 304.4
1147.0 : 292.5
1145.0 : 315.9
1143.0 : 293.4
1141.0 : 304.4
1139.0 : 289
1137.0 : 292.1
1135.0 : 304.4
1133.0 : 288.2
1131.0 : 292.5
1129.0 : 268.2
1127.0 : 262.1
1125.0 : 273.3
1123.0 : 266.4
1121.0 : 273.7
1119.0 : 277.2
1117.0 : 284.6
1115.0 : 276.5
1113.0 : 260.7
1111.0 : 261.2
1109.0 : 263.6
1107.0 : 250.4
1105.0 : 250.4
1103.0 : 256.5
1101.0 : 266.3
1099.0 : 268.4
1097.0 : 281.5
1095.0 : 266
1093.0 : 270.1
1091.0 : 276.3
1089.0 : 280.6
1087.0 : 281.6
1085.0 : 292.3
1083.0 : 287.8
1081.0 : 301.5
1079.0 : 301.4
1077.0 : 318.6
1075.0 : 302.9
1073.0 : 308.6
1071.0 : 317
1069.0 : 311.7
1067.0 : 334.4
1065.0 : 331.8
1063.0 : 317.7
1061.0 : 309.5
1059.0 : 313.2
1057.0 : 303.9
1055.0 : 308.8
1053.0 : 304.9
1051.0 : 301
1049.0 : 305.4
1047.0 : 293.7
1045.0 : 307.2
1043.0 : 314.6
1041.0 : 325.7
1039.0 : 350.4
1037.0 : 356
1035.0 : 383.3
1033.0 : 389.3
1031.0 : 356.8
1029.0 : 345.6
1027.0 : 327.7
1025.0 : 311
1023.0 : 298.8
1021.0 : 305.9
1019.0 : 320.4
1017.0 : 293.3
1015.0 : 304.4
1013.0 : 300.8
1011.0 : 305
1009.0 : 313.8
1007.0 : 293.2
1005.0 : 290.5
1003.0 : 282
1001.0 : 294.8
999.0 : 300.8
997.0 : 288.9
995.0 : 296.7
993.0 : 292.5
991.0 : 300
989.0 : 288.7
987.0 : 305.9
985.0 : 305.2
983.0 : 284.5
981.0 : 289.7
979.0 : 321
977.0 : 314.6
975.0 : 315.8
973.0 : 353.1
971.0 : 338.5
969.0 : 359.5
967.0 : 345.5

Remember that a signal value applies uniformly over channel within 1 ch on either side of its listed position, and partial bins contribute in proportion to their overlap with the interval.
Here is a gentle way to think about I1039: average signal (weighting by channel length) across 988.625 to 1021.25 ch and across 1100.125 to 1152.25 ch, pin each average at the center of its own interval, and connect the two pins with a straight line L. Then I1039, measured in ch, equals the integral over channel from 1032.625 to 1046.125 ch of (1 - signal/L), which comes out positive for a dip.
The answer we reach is -2.35 ch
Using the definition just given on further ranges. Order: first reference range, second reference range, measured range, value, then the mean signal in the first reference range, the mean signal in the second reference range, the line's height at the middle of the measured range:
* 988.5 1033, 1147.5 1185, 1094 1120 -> 4.9 ch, 307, 341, 328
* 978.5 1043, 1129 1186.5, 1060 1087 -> 0.8 ch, 313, 327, 319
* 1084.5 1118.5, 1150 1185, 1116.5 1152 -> 2.1 ch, 270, 344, 307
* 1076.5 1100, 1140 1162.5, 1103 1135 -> 3.0 ch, 285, 314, 299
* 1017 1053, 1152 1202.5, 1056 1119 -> 8.8 ch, 327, 350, 336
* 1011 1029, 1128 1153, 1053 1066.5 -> -0.4 ch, 310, 297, 306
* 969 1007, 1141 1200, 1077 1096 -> 2.2 ch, 305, 340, 324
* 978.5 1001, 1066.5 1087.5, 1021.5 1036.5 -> -2.1 ch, 297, 305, 301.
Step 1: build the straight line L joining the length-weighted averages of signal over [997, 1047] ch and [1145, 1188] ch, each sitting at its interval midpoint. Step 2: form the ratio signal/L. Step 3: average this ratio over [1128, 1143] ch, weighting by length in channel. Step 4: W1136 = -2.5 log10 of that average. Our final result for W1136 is 0.15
